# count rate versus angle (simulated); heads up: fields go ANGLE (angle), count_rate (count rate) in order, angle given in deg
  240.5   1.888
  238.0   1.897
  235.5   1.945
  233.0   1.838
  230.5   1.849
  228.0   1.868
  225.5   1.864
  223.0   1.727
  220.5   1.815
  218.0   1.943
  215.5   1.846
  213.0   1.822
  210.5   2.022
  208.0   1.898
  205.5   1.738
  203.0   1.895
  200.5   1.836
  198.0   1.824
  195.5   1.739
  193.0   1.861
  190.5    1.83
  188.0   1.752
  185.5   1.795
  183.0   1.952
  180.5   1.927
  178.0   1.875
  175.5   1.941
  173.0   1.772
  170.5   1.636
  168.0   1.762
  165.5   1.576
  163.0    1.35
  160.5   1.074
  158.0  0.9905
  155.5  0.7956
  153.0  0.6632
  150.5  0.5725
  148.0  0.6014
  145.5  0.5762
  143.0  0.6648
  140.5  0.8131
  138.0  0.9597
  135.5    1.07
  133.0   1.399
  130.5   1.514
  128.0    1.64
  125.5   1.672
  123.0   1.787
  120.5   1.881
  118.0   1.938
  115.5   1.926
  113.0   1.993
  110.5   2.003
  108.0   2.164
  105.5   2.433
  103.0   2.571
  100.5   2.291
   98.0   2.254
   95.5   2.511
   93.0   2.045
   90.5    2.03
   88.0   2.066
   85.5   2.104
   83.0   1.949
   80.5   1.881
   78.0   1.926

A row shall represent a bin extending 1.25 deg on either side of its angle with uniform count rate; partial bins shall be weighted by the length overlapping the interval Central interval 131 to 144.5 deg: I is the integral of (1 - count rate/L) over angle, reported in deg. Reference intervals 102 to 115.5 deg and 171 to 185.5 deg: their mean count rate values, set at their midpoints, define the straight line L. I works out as 6.9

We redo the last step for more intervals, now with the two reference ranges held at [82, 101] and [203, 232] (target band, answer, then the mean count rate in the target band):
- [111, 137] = 4.9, 1.68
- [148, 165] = 9.2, 0.915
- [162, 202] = 3.3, 1.78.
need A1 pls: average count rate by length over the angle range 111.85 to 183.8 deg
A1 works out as 1.39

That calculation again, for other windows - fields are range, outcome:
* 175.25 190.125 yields 1.87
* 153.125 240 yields 1.73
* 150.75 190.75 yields 1.51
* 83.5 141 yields 1.89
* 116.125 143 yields 1.44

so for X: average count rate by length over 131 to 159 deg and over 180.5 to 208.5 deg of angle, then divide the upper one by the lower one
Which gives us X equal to 2.17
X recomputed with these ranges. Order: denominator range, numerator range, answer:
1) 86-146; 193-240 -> 1.04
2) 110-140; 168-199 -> 1.13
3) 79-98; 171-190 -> 0.88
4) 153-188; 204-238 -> 1.20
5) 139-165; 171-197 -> 2.20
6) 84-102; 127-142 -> 0.56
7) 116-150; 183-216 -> 1.45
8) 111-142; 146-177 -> 0.78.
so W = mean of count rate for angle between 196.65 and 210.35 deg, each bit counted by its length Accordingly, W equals 1.85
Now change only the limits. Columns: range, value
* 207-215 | 1.91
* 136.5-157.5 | 0.72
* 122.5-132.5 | 1.62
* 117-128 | 1.8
